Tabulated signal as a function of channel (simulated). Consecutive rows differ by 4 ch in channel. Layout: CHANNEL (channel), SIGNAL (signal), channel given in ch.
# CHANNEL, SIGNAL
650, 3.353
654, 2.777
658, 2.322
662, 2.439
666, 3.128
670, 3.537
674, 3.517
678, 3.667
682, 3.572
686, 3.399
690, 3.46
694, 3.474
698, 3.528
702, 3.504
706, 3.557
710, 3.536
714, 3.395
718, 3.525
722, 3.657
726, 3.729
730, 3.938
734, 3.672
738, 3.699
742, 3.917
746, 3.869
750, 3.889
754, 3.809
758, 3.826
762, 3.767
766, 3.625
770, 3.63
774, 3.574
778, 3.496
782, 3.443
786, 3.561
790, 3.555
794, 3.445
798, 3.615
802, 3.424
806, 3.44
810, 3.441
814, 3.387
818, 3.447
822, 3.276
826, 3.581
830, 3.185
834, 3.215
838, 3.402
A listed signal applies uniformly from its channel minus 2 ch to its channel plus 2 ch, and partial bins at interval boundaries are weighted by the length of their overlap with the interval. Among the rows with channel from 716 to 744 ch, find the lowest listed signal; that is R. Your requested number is 3.525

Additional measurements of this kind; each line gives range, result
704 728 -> 3.395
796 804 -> 3.424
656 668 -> 2.322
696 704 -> 3.504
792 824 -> 3.276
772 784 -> 3.443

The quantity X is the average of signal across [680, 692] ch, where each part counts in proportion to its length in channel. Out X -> 3.48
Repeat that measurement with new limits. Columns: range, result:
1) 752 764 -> 3.8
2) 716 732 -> 3.71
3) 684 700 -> 3.47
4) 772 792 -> 3.53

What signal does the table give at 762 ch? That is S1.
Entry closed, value 3.767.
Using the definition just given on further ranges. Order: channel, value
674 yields 3.517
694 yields 3.474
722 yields 3.657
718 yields 3.525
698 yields 3.528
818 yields 3.447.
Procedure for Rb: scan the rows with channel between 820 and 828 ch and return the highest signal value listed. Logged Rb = 3.581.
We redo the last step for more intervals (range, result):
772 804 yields 3.615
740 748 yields 3.917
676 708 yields 3.667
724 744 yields 3.938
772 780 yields 3.574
